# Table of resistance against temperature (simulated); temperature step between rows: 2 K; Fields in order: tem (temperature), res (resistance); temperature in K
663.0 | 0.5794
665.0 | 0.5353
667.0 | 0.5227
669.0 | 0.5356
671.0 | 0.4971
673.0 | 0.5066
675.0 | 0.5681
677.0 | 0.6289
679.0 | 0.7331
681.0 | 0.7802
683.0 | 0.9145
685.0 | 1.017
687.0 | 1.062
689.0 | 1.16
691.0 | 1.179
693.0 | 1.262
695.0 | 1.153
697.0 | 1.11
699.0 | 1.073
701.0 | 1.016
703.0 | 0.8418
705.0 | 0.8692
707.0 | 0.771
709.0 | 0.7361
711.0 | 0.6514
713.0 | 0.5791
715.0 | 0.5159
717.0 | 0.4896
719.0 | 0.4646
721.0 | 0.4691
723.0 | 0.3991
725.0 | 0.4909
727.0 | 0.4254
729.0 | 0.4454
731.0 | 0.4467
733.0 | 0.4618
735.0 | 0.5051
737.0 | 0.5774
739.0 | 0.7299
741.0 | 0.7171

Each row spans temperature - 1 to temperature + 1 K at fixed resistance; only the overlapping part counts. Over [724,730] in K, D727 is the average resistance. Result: 0.454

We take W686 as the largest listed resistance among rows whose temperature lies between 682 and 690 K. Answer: 1.16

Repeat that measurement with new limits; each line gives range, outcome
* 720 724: 0.4691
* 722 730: 0.4909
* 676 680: 0.7331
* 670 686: 1.017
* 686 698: 1.262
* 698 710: 1.073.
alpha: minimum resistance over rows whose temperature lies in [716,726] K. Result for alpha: 0.3991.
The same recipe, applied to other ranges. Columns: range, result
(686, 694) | 1.062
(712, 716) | 0.5159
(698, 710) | 0.7361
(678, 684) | 0.7331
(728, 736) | 0.4454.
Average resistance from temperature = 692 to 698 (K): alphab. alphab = 1.18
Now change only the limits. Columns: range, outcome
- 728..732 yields 0.446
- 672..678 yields 0.568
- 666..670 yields 0.529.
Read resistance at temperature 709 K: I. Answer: 0.7361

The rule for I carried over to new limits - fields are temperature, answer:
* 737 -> 0.5774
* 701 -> 1.016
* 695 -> 1.153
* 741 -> 0.7171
